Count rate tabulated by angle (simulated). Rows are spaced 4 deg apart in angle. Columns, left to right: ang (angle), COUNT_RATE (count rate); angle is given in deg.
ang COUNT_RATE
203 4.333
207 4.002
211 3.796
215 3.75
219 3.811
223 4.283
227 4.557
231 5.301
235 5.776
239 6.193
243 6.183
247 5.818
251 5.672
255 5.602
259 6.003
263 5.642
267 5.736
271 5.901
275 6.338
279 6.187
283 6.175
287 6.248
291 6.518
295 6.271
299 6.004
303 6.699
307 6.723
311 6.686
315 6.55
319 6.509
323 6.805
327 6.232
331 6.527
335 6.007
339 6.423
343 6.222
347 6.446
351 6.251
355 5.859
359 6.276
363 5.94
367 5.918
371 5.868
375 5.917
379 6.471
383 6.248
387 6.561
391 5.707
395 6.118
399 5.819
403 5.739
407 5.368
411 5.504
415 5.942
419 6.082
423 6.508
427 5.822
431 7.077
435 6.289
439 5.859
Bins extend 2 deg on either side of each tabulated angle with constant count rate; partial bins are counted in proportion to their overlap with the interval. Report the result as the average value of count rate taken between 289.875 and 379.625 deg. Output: 6.31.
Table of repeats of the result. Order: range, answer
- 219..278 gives 5.59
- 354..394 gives 6.08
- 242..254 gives 5.84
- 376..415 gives 5.95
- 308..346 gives 6.45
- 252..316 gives 6.19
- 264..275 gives 5.9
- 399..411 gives 5.59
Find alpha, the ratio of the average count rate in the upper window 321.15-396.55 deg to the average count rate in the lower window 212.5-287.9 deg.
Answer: 1.1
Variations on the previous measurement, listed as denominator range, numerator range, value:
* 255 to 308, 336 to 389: 1.00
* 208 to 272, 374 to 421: 1.14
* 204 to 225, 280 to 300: 1.58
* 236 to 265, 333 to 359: 1.06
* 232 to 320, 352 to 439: 0.98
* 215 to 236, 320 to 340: 1.39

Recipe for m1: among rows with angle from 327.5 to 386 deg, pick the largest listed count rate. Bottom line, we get 6.527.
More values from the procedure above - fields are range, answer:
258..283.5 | 6.338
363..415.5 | 6.561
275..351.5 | 6.805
